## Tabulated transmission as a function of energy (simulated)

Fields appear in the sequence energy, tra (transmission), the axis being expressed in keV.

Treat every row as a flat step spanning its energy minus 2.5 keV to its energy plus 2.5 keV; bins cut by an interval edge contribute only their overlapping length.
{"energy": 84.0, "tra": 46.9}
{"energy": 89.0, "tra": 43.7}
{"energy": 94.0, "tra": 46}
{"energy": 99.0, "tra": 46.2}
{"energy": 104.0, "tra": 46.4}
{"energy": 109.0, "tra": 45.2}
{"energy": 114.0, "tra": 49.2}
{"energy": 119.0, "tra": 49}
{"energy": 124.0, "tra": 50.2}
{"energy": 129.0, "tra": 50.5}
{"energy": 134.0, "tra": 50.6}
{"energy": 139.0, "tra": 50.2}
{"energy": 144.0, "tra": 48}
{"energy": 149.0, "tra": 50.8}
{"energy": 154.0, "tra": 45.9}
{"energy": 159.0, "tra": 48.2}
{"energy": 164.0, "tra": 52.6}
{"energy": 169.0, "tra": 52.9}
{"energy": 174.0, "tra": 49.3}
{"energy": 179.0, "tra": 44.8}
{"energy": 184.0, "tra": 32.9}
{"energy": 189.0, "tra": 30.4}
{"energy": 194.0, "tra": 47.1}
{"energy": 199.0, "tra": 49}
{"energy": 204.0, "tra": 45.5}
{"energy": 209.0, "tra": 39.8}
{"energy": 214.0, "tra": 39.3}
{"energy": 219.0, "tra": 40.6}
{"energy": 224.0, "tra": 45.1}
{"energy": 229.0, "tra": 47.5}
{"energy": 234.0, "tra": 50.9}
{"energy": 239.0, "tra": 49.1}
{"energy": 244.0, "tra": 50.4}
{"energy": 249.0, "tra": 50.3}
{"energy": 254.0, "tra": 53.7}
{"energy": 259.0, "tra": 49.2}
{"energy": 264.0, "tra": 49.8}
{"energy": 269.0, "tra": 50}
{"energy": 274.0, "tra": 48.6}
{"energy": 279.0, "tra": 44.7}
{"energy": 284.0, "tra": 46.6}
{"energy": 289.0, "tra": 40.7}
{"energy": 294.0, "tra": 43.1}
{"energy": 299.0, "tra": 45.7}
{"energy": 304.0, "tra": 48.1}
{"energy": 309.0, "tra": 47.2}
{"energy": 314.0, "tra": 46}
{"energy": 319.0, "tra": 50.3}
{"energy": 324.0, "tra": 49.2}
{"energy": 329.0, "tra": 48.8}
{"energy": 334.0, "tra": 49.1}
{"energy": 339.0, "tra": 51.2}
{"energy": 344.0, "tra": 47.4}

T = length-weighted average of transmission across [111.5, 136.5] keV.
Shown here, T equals 49.9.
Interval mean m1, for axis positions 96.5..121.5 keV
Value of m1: 47.2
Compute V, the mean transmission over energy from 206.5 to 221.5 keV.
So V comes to 39.9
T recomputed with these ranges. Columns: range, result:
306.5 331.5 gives 48.3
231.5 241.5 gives 50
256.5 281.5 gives 48.5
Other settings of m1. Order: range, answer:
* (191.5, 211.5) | 45.4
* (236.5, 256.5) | 50.9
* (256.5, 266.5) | 49.5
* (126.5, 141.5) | 50.4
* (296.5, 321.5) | 47.5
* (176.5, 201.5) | 40.8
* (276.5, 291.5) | 44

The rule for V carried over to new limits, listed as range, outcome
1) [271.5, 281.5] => 46.6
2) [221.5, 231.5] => 46.3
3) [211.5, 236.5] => 44.7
